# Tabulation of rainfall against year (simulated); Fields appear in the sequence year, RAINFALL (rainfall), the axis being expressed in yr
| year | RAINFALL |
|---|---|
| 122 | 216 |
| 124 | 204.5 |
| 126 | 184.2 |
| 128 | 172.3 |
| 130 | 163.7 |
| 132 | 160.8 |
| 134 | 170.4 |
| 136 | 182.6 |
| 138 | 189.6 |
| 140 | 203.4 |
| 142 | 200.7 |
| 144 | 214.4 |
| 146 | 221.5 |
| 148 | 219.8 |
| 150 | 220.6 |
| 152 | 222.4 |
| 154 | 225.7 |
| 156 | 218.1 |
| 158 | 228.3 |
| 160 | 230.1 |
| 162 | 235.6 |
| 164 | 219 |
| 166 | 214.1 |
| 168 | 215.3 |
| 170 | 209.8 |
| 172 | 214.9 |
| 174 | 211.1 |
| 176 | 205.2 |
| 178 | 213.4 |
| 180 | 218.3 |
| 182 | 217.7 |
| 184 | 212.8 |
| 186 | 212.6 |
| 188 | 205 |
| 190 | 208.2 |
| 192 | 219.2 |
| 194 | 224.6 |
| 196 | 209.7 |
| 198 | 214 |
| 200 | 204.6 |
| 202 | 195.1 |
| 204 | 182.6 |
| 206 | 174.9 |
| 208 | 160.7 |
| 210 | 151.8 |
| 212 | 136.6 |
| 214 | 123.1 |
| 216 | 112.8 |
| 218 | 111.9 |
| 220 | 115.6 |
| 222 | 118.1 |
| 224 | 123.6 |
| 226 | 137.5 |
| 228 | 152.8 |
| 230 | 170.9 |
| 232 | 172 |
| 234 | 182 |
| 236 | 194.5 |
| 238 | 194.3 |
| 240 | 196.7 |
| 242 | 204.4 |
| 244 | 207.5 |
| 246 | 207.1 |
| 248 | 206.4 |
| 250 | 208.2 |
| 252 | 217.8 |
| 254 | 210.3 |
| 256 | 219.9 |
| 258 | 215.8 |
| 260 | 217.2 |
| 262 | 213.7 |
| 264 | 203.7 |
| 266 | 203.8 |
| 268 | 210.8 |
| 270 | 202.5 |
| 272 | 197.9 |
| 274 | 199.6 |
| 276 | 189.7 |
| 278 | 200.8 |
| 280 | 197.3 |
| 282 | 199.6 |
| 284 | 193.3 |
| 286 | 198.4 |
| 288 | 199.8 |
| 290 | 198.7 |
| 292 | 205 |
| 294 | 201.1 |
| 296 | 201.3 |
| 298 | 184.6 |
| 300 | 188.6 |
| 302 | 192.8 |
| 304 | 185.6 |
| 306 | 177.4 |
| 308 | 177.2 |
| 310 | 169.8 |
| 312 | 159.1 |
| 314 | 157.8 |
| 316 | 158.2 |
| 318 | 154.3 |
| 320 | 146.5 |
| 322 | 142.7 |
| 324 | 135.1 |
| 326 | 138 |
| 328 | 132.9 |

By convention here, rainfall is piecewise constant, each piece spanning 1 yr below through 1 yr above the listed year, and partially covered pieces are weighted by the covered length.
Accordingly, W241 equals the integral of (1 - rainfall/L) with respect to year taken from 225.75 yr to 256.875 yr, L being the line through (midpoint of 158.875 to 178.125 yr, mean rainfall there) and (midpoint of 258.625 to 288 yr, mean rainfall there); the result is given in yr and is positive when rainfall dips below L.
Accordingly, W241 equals 1.91 yr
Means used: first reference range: 217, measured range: 194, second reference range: 202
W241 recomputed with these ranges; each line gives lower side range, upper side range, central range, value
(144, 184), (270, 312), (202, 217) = 4.1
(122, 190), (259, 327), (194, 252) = 7.2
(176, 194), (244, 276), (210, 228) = 7.3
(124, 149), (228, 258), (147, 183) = -4.9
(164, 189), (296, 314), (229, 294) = -3.7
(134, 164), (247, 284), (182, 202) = -0.1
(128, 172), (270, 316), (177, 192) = -0.7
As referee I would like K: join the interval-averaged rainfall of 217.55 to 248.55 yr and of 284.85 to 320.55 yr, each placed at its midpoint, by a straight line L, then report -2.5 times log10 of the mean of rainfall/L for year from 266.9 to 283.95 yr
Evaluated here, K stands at -0.13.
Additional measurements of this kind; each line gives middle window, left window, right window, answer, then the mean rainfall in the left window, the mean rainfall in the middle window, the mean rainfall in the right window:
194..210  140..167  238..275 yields 0.12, 220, 191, 208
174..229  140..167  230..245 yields 0.16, 220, 177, 192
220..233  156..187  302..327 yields 0.33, 217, 143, 160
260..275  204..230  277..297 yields -0.13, 138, 205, 200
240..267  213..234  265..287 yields -0.22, 136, 210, 199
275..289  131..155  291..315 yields -0.06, 203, 197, 183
